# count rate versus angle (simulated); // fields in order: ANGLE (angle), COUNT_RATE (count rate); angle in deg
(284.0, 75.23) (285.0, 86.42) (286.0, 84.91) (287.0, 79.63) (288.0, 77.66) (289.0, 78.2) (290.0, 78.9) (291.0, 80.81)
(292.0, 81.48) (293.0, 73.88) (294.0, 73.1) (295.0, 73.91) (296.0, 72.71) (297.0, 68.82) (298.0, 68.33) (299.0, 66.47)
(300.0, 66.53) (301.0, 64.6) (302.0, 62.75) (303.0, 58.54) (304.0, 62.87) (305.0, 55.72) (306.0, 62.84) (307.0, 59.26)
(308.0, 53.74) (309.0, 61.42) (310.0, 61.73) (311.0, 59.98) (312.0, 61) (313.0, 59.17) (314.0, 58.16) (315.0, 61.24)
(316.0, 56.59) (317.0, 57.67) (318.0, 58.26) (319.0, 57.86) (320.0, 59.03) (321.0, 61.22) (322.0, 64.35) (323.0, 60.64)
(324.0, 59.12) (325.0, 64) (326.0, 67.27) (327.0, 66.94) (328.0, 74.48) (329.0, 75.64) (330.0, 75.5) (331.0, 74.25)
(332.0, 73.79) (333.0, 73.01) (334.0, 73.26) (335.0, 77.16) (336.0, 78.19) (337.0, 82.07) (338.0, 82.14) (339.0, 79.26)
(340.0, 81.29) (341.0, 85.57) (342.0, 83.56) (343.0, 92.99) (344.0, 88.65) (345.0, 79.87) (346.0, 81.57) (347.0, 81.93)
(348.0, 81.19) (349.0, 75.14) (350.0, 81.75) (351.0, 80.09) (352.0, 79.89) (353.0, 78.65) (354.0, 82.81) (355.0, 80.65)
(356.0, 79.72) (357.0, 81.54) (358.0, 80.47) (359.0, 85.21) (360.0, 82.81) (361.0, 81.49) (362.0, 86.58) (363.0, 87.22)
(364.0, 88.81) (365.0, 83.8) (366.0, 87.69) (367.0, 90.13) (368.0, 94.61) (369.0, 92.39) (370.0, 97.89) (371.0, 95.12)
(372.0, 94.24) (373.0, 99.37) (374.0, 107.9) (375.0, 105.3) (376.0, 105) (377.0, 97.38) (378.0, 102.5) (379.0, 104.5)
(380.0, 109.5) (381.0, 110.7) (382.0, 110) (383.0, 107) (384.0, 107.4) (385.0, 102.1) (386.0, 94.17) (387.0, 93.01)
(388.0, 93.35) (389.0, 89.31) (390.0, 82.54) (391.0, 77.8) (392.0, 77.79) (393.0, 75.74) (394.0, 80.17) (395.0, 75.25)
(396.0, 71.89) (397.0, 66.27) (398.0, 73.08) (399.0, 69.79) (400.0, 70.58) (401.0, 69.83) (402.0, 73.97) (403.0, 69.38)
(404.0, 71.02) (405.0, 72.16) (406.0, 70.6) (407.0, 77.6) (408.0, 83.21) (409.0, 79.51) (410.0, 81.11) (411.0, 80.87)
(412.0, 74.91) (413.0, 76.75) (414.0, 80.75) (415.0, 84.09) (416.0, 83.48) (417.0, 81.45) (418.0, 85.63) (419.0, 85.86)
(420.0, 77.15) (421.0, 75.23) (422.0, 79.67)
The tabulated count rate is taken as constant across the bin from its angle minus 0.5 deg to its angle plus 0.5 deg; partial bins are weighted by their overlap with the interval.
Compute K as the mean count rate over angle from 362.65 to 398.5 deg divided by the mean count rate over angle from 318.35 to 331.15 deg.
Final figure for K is 1.41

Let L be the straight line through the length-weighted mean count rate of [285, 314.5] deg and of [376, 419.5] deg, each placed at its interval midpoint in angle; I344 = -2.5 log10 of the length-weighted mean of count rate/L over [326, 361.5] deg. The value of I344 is -0.06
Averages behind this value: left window 68.1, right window 84.5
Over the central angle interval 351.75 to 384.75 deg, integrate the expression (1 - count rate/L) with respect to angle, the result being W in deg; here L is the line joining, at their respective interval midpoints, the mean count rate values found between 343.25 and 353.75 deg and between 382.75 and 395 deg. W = -3.19 deg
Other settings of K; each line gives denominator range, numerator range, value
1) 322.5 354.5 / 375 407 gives 1.12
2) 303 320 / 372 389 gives 1.73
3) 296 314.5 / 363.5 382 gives 1.59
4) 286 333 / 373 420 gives 1.29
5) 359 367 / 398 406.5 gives 0.83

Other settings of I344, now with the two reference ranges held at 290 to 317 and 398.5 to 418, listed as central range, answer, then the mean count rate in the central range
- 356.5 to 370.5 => -0.21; 87.2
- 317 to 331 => 0.04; 65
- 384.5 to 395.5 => -0.15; 85.6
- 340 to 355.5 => -0.18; 82.3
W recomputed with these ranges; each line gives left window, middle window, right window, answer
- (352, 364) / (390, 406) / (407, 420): 1.6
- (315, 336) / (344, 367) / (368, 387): 1.1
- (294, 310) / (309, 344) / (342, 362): 1.8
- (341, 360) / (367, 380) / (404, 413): -3.2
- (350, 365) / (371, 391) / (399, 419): -5.0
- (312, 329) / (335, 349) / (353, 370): -1.5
